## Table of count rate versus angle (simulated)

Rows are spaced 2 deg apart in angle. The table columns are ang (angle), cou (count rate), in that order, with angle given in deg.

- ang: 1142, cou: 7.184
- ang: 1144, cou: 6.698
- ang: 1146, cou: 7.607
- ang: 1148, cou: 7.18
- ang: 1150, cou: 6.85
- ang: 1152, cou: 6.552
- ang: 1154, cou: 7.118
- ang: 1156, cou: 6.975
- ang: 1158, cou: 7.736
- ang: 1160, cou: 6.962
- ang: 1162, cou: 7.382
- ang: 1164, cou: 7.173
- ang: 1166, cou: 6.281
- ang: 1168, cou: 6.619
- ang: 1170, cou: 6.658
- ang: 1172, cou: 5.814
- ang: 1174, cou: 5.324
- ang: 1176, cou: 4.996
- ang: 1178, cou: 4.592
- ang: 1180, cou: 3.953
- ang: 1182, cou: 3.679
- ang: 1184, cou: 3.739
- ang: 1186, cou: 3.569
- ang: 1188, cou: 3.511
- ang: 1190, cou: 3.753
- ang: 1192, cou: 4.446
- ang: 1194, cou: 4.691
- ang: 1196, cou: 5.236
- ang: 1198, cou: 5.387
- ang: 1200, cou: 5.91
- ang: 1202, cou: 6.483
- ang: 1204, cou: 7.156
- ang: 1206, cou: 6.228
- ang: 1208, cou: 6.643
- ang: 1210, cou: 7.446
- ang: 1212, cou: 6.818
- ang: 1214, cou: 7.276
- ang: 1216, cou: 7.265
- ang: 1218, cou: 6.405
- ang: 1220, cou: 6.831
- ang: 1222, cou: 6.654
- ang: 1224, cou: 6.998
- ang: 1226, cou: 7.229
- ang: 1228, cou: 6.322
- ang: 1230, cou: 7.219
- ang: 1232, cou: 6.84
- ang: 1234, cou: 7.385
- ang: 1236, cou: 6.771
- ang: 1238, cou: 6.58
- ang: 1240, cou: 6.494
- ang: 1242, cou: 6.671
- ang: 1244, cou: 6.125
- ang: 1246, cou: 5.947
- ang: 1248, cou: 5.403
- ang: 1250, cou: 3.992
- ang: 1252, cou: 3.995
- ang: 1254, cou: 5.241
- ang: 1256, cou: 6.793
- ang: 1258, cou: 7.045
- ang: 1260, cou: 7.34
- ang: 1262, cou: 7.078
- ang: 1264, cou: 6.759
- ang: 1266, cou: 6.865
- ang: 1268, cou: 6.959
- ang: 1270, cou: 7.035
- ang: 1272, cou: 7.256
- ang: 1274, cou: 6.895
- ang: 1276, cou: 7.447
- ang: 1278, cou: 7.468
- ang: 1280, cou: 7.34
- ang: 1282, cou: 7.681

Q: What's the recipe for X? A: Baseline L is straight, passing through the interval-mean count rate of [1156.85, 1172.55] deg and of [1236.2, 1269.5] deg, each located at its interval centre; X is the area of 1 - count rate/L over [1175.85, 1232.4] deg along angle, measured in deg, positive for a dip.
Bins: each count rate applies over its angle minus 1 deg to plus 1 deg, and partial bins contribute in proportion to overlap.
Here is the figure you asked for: 6.8 deg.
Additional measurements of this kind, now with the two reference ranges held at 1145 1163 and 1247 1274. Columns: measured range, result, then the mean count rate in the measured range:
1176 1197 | 8.3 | 4.16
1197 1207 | 0.8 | 6.23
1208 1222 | -0.6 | 6.96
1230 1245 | -0.5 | 6.73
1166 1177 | 1.7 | 5.92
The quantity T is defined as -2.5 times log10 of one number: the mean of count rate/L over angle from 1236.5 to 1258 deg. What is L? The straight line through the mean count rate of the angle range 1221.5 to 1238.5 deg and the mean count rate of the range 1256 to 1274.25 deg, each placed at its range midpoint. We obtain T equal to 0.20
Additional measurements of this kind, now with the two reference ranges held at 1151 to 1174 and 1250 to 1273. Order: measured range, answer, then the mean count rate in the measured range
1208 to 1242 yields -0.050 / 6.89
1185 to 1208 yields 0.272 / 5.19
